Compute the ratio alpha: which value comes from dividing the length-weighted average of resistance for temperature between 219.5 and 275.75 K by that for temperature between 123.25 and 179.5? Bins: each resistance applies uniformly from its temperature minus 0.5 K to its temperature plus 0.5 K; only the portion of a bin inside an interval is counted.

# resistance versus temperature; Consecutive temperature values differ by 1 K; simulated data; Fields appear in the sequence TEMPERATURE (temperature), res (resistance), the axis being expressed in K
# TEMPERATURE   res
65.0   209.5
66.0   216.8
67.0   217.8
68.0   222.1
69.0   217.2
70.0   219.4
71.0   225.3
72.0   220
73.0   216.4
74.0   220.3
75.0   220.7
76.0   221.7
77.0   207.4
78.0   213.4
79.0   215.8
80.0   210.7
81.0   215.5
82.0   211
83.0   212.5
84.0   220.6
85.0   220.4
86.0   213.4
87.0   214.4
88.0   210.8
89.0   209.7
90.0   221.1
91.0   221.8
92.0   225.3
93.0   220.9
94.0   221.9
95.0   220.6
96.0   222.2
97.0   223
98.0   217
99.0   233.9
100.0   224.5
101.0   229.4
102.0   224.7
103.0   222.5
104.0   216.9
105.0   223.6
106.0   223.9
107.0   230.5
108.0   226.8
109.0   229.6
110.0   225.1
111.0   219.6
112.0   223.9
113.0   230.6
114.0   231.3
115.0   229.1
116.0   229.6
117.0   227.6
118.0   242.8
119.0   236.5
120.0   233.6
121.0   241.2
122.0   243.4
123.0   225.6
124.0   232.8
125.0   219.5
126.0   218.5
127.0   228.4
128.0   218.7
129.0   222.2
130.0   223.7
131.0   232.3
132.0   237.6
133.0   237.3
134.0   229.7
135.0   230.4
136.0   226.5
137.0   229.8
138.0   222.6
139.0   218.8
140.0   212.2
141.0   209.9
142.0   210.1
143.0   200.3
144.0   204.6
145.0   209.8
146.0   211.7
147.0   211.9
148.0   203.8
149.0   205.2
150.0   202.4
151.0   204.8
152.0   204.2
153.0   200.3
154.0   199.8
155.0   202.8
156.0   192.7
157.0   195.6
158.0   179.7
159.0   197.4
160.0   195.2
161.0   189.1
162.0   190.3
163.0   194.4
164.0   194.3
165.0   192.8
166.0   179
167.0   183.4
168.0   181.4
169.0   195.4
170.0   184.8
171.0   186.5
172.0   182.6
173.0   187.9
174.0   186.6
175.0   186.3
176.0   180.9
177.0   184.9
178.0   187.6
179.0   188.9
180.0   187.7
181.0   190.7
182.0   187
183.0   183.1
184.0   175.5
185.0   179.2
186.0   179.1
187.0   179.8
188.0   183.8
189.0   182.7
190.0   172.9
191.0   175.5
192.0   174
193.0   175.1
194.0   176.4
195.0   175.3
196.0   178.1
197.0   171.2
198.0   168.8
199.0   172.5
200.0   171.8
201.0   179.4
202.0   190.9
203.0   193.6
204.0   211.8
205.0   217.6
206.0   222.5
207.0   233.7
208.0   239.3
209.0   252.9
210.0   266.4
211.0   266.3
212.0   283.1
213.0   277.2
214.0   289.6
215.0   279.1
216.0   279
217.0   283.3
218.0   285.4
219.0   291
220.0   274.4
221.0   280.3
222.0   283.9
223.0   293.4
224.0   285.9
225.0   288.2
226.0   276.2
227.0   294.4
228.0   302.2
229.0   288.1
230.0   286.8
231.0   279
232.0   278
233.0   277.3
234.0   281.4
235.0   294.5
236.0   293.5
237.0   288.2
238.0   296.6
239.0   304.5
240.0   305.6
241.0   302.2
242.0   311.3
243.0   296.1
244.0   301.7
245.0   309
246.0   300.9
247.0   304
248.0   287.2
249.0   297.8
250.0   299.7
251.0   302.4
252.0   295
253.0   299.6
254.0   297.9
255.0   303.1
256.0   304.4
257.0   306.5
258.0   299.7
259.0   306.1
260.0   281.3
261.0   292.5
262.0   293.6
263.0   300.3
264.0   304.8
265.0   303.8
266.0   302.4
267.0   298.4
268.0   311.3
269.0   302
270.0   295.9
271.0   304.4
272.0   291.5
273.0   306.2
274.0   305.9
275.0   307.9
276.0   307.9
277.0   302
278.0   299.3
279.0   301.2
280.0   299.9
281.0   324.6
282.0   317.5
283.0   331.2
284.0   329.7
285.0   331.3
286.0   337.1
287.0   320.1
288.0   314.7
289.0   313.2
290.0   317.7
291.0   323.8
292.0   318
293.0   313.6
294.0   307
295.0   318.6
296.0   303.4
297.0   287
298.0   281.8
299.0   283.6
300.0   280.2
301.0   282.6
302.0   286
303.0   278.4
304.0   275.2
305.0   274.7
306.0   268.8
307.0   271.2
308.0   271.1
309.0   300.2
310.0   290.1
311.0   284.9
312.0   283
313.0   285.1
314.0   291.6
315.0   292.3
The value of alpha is 1.45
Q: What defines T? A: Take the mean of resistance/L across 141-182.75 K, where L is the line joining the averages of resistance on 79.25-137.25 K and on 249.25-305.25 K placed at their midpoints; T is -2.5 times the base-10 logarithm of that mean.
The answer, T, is 0.27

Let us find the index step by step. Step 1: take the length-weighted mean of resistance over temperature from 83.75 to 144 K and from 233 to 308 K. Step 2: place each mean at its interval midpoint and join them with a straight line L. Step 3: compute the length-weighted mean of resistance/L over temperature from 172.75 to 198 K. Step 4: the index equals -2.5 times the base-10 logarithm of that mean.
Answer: 0.39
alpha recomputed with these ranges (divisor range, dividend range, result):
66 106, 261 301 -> 1.40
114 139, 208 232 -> 1.22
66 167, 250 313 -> 1.39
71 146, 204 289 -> 1.32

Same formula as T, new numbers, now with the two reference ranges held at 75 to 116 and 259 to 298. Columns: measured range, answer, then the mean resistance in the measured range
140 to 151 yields 0.18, 207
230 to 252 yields -0.02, 296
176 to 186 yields 0.38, 184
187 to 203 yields 0.45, 177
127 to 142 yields 0.07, 225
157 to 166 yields 0.30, 191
